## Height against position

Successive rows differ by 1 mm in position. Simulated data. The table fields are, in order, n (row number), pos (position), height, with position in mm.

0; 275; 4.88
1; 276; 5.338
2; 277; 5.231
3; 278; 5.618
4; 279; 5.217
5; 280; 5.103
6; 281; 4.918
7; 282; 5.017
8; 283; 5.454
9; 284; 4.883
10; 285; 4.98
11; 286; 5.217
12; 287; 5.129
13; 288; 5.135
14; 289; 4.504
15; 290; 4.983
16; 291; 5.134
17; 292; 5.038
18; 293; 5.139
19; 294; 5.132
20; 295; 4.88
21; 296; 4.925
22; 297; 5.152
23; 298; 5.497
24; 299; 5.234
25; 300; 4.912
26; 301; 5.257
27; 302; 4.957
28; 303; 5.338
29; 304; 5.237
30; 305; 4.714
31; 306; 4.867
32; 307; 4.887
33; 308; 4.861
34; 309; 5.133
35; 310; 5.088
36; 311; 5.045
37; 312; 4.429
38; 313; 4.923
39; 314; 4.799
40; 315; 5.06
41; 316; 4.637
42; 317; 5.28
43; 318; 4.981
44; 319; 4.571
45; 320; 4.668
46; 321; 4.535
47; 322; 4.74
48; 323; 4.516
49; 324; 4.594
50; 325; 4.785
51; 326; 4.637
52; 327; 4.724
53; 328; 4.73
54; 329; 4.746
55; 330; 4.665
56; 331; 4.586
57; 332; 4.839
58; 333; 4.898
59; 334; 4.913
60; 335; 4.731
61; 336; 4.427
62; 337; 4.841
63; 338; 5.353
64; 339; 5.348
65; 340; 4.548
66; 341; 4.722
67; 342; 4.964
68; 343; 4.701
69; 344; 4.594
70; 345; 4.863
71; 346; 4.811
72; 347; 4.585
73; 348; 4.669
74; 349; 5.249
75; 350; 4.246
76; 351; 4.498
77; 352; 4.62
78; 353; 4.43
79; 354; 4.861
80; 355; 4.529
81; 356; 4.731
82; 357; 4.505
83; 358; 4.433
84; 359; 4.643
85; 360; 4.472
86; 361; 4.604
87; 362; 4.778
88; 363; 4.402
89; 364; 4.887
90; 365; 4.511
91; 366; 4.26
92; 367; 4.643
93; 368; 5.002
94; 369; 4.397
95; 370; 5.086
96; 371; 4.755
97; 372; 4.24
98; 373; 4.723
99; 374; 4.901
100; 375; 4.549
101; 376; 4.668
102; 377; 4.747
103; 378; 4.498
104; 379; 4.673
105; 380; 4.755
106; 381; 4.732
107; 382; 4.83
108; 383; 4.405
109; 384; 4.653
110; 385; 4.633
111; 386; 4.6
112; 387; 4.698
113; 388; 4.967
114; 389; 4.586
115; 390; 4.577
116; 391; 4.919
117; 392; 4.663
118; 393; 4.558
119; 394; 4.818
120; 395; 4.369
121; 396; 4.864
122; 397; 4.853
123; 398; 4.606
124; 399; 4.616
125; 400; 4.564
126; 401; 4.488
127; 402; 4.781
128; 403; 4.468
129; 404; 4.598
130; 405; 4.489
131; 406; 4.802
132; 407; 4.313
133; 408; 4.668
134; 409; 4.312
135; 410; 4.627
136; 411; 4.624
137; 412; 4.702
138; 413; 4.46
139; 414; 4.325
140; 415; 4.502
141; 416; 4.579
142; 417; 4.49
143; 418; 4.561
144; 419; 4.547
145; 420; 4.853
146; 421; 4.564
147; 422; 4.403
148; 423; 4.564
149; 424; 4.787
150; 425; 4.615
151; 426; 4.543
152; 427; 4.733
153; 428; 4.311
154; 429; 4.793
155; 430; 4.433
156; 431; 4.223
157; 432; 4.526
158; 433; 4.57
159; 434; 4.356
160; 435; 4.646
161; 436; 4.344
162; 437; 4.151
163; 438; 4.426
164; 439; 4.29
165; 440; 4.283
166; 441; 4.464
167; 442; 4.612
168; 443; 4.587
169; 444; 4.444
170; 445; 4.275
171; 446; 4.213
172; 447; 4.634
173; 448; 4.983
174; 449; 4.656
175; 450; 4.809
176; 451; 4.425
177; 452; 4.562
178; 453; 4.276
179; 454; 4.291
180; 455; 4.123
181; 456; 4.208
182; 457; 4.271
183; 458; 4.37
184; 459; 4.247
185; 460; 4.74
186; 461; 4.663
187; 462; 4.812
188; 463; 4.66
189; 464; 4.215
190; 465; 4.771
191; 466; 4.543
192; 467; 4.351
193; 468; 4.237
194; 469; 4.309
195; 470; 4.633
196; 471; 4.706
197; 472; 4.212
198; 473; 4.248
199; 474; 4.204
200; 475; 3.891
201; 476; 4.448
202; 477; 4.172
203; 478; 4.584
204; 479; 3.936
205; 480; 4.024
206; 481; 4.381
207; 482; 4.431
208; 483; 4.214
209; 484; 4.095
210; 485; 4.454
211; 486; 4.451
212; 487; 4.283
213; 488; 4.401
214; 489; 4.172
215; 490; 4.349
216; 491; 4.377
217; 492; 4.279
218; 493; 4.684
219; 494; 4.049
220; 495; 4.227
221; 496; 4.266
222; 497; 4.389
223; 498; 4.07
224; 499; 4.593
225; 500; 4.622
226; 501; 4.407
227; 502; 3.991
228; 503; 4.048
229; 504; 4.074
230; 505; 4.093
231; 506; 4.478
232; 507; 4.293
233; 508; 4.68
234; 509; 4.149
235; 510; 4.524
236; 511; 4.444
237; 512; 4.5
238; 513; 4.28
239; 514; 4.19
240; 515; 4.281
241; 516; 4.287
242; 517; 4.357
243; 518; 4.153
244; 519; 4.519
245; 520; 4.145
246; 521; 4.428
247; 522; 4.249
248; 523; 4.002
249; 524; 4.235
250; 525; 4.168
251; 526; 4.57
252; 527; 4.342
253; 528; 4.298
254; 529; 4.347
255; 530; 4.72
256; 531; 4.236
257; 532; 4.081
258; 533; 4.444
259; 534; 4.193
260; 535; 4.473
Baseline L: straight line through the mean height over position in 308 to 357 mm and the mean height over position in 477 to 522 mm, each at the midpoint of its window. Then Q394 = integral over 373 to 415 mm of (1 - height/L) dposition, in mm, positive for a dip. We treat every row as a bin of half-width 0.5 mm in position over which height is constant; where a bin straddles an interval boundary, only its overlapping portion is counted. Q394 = -0.3 mm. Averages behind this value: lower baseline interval 4.77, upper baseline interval 4.31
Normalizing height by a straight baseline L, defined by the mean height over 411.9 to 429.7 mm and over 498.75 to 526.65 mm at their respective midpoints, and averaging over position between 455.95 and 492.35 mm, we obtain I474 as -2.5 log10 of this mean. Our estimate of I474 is 0.01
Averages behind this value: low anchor 4.57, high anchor 4.31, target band 4.36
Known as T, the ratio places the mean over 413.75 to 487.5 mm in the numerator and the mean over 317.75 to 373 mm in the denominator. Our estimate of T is 0.95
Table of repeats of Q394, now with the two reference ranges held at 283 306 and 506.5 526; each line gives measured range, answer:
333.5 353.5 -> 0.6 mm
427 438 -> 0.4 mm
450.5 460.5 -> 0.4 mm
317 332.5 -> 0.8 mm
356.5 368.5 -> 0.6 mm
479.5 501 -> 0.4 mm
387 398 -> 0.1 mm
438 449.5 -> 0.2 mm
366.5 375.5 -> 0.2 mm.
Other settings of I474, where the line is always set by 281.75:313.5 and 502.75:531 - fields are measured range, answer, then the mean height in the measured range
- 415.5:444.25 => 0.023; 4.51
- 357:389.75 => 0.032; 4.65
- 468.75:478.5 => 0.029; 4.34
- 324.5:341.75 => 0.027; 4.8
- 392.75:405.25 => 0.018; 4.62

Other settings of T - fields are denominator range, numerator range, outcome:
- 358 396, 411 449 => 0.97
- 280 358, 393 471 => 0.93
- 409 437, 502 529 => 0.95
